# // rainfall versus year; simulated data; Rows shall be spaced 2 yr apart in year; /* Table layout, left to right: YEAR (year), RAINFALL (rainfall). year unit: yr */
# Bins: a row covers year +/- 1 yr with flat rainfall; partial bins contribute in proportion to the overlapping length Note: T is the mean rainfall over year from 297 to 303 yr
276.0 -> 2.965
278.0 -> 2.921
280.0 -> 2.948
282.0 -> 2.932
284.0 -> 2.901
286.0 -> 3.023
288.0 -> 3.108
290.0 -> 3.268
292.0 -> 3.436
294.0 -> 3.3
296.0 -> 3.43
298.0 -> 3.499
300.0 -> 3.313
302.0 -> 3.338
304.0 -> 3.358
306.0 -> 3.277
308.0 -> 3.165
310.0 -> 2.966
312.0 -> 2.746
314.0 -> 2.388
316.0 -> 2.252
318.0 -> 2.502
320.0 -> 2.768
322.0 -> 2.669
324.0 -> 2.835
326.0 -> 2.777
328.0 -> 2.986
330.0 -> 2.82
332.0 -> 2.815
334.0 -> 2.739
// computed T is 3.38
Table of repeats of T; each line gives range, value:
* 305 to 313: 3.04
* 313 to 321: 2.48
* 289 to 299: 3.39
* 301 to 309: 3.28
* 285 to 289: 3.07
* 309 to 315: 2.7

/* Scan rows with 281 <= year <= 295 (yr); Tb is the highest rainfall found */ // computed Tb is 3.436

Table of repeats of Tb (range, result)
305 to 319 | 3.277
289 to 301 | 3.499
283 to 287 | 3.023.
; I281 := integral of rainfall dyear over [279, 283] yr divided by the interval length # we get 2.94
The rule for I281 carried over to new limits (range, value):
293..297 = 3.37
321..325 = 2.75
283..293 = 3.15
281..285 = 2.92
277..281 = 2.93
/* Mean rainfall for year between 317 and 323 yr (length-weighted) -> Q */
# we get 2.65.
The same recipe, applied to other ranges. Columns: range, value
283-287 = 2.96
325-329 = 2.88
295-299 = 3.46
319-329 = 2.81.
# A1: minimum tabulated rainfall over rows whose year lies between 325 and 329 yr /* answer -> 2.777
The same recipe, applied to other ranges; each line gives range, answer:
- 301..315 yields 2.388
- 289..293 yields 3.268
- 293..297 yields 3.3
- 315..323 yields 2.252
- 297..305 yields 3.313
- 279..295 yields 2.901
